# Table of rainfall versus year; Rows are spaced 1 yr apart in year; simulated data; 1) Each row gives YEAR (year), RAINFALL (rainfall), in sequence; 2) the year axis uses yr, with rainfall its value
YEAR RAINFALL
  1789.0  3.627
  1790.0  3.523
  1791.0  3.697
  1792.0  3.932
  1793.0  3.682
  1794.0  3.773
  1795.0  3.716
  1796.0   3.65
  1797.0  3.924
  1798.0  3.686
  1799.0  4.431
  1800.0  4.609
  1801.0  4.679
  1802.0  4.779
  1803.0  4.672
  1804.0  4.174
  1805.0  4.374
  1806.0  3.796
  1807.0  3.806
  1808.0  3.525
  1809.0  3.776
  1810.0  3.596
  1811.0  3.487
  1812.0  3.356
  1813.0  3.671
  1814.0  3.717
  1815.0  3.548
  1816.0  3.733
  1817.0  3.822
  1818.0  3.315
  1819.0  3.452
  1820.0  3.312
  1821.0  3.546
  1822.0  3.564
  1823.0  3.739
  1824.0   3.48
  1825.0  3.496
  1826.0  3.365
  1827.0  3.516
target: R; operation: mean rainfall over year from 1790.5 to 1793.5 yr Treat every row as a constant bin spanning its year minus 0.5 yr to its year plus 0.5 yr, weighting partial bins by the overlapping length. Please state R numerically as 3.77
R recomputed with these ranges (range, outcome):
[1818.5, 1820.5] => 3.38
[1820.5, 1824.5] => 3.58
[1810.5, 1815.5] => 3.56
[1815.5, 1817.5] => 3.78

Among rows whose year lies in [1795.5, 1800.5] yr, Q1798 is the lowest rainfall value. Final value 3.65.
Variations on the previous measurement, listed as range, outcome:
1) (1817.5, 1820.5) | 3.312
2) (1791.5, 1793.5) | 3.682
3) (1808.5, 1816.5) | 3.356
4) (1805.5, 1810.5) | 3.525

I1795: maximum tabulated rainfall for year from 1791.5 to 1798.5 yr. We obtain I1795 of 3.932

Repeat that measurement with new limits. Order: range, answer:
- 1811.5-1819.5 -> 3.822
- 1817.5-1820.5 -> 3.452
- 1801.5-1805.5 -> 4.779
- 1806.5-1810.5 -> 3.806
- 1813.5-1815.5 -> 3.717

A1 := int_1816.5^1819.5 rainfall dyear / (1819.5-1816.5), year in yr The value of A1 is 3.53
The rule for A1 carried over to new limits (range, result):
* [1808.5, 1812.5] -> 3.55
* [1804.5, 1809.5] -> 3.86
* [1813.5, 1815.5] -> 3.63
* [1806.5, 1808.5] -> 3.67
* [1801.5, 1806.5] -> 4.36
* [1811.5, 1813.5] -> 3.51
